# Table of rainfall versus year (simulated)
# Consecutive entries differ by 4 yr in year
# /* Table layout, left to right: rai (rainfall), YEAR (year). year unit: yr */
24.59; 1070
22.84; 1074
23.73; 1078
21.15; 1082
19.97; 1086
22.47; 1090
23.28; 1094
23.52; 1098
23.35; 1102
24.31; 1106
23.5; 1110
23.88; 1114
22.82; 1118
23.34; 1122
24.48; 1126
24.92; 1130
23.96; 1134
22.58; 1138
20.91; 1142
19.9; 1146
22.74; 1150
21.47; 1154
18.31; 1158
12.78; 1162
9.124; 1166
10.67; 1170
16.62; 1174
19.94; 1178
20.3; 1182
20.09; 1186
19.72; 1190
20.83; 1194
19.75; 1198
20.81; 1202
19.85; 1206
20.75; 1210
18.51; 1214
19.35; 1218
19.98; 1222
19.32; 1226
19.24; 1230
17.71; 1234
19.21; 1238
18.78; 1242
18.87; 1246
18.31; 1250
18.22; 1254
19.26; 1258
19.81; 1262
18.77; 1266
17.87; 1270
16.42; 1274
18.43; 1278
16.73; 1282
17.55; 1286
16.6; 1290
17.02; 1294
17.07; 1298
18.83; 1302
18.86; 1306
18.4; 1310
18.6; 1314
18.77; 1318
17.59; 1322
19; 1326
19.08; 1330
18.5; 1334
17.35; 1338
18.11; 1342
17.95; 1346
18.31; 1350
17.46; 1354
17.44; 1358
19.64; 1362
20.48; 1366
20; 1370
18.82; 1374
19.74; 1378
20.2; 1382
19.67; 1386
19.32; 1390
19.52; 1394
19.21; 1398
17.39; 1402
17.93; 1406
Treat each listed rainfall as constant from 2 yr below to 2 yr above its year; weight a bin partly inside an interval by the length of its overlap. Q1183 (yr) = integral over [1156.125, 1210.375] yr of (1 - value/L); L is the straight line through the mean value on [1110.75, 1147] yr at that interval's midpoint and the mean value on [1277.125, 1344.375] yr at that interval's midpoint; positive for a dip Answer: 9.5 yr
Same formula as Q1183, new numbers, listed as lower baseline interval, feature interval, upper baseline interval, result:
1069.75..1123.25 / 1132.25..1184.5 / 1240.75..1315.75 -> 7.3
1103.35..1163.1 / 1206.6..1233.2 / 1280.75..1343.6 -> 0.9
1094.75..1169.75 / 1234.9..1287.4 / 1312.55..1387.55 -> 3.9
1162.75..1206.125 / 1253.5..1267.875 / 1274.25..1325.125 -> -1.0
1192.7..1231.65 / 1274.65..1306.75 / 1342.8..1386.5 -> 3.1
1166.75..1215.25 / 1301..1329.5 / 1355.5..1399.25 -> 0.9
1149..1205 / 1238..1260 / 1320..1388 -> -0.5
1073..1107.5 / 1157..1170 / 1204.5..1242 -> 5.1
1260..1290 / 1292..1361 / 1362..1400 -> 2.1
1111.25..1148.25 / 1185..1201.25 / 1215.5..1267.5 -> 0.4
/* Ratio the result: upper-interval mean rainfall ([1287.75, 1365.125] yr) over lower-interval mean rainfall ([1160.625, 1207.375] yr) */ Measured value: 1.03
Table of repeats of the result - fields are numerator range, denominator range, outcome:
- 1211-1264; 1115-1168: 0.92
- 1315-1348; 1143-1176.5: 1.10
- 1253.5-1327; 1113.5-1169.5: 0.88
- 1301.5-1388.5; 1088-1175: 0.90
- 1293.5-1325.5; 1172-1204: 0.92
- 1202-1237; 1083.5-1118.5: 0.84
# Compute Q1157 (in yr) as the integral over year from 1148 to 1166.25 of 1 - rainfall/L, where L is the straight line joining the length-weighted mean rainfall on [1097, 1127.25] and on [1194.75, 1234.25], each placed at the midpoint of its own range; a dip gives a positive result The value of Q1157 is 3.6 yr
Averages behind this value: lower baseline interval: 23.6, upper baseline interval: 19.6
